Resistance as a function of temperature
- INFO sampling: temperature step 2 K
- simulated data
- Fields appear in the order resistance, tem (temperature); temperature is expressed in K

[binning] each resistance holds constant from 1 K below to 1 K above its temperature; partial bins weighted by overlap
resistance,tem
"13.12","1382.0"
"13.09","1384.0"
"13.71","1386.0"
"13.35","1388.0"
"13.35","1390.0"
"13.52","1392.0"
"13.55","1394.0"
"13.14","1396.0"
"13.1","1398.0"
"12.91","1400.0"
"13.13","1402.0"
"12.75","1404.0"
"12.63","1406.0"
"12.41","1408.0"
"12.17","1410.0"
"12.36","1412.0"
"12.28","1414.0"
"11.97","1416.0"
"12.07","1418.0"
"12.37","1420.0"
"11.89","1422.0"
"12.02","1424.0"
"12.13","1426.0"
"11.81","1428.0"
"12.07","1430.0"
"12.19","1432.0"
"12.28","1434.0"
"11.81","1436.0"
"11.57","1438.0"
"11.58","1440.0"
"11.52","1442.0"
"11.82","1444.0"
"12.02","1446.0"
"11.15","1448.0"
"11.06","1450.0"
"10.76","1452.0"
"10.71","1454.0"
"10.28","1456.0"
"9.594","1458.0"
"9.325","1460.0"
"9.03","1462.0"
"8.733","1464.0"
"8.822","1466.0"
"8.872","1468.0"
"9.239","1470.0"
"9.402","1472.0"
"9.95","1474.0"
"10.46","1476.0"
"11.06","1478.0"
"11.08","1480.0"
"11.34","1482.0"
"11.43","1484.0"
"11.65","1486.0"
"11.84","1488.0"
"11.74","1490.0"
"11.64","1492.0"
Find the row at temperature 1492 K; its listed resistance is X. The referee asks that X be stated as 11.64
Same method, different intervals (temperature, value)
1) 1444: 11.82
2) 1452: 10.76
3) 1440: 11.58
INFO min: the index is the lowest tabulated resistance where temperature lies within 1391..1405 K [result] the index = 12.75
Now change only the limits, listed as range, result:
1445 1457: 10.28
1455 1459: 9.594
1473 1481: 9.95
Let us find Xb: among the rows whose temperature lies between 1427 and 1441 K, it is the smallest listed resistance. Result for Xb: 11.57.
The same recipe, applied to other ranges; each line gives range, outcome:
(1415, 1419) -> 11.97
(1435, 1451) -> 11.06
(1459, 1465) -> 8.733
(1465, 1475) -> 8.822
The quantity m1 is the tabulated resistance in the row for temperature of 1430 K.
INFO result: 12.07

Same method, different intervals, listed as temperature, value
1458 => 9.594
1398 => 13.1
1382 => 13.12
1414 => 12.28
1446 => 12.02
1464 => 8.733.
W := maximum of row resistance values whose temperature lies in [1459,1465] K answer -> 9.325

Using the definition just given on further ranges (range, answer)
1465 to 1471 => 9.239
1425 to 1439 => 12.28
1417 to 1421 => 12.37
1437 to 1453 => 12.02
